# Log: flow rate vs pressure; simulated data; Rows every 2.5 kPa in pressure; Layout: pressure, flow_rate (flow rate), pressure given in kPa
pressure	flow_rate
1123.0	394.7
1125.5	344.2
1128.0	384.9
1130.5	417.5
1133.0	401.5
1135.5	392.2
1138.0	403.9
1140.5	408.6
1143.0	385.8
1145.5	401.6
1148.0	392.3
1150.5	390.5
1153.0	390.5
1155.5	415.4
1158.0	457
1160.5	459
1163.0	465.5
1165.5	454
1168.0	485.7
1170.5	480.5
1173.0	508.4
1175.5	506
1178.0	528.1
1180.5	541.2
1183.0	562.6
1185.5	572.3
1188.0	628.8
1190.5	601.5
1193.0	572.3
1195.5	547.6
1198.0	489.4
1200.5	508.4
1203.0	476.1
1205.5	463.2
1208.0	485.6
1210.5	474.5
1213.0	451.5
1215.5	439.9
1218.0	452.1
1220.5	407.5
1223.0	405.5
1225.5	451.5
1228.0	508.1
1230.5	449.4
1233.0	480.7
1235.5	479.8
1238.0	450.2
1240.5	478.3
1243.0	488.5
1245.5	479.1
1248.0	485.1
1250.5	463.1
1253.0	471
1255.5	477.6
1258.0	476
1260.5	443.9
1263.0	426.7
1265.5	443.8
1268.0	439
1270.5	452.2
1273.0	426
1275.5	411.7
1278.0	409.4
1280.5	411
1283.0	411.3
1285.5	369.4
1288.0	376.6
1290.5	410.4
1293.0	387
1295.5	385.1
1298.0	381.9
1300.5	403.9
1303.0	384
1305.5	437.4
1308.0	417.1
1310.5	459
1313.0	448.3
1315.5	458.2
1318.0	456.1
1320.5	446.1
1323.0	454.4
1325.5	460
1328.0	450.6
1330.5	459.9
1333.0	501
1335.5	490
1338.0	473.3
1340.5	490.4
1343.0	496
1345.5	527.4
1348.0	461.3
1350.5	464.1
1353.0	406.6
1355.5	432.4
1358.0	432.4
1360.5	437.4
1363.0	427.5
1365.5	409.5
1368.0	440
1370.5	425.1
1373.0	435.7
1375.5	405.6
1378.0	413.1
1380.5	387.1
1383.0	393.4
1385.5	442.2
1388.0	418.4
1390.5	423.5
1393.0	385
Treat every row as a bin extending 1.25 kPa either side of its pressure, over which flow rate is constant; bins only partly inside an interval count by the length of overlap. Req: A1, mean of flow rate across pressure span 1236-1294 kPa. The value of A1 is 439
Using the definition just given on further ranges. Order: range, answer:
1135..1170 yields 423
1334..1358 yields 470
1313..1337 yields 463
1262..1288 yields 418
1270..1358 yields 437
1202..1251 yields 463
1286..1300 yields 388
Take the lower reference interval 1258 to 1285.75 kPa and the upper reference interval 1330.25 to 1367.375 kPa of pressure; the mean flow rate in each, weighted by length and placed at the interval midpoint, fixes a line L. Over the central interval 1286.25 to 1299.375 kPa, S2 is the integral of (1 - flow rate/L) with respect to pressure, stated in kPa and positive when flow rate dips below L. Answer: 1.4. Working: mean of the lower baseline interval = 427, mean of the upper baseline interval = 460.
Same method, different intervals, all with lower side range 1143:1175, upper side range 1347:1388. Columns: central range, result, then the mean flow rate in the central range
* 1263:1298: 1.8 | 410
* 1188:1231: -4.8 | 486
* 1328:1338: -1.2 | 478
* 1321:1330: -0.5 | 455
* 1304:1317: -0.4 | 443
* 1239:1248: -1.0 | 482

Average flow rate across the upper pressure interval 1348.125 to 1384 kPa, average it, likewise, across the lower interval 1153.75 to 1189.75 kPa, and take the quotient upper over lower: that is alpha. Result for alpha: 0.8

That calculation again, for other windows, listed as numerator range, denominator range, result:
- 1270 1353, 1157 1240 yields 0.89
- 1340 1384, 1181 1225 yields 0.87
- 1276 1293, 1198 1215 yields 0.84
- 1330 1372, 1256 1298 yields 1.09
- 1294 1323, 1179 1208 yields 0.79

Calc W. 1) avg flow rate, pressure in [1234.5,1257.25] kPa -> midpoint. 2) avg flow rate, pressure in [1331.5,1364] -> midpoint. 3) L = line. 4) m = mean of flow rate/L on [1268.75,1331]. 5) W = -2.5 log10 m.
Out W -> 0.11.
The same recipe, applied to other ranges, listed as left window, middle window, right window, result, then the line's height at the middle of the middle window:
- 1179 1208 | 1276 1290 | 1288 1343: 0.18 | 467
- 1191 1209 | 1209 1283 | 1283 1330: 0.05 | 472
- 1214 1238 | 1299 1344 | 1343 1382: -0.03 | 441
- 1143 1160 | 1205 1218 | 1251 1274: -0.07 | 432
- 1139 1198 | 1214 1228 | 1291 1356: 0.08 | 472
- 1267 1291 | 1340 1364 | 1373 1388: -0.11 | 411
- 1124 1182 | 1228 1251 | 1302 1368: -0.07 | 444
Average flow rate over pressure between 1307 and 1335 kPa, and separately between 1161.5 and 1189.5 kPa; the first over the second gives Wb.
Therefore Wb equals 0.88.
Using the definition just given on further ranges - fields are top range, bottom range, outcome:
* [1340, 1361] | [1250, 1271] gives 1.01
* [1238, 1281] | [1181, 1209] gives 0.84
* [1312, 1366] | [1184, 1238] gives 0.93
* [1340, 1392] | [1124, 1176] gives 1.03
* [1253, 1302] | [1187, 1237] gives 0.86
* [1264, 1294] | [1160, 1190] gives 0.79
